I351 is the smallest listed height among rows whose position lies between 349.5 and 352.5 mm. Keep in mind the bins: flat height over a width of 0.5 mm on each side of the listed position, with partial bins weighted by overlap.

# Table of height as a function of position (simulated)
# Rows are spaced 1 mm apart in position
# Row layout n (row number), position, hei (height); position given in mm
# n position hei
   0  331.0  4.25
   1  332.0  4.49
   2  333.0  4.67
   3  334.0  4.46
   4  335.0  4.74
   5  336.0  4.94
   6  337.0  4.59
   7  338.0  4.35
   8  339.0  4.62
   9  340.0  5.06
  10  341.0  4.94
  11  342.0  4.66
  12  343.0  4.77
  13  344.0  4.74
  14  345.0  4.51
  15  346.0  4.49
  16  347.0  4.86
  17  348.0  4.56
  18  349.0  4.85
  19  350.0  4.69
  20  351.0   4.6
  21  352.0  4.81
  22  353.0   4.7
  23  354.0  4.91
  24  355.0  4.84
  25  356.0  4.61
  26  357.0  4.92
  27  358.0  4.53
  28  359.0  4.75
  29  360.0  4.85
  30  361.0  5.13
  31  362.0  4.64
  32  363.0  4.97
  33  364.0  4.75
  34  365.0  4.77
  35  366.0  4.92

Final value 4.6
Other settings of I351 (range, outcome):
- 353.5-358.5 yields 4.53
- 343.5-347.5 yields 4.49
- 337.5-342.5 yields 4.35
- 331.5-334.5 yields 4.46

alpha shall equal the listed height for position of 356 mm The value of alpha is 4.61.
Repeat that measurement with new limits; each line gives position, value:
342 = 4.66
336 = 4.94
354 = 4.91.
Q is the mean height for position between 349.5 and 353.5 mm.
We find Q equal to 4.7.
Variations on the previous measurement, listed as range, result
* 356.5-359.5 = 4.73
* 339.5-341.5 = 5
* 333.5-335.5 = 4.6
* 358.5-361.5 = 4.91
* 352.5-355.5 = 4.82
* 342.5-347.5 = 4.67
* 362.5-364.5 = 4.86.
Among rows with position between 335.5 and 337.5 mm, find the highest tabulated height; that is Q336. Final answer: 4.94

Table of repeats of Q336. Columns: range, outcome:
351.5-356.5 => 4.91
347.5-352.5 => 4.85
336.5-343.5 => 5.06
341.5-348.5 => 4.86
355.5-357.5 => 4.92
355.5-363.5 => 5.13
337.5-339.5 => 4.62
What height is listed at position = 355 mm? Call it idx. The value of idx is 4.84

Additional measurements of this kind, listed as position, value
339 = 4.62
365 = 4.77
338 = 4.35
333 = 4.67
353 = 4.7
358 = 4.53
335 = 4.74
